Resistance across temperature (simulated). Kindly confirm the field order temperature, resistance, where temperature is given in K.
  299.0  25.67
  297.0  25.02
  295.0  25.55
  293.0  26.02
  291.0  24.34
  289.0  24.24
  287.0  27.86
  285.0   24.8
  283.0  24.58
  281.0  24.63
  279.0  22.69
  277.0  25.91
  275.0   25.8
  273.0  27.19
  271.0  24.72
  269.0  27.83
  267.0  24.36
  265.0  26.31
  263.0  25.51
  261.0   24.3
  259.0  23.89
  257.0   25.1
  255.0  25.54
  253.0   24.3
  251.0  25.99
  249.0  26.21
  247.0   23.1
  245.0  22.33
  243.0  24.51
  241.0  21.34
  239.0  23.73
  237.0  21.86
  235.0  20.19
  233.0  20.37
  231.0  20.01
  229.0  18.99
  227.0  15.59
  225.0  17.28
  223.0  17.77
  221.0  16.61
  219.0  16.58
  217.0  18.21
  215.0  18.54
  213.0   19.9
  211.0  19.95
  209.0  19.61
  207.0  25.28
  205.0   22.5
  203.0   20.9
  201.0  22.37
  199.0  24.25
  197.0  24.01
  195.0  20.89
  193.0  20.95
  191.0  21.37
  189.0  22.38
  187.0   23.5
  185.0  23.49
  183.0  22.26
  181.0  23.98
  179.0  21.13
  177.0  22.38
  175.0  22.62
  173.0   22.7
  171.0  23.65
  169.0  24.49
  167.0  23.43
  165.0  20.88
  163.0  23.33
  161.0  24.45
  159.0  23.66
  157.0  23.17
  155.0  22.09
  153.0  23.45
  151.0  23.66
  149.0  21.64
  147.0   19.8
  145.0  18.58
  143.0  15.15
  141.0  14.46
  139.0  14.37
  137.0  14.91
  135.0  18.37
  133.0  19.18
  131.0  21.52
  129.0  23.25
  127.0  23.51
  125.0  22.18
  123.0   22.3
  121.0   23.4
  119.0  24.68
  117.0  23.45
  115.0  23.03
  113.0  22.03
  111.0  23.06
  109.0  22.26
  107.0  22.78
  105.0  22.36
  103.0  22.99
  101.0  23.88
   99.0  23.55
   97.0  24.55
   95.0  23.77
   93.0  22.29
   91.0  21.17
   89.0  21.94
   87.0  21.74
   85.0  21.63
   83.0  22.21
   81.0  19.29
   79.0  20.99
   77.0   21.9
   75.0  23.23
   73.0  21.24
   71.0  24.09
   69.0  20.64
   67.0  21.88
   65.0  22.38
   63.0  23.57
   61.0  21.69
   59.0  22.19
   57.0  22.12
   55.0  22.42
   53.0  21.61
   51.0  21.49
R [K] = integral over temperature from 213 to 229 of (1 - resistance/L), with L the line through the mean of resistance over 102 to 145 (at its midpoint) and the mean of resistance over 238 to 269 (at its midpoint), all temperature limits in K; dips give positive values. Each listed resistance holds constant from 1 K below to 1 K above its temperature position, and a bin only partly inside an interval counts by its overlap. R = 4.1 K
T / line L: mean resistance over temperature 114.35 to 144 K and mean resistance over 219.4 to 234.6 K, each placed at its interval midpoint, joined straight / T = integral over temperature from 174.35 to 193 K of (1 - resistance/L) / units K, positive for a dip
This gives -3.4 K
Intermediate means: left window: 20.2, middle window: 22.5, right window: 18.1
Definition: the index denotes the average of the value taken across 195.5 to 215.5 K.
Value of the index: 21.8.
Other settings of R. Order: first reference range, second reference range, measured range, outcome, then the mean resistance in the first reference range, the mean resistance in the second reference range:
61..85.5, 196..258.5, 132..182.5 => 1.4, 21.9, 21.4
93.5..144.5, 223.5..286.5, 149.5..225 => 1.9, 21.4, 23.5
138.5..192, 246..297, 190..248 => 7.0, 21.8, 25.2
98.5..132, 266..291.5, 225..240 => 2.9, 22.9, 25.3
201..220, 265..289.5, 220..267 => 1.4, 20.3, 25.4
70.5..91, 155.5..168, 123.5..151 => 4.2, 21.7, 23.1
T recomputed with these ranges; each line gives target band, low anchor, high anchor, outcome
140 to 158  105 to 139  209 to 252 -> 0.9 K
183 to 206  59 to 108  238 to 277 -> 1.5 K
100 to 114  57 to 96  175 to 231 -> -0.7 K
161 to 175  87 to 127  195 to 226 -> -1.2 K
